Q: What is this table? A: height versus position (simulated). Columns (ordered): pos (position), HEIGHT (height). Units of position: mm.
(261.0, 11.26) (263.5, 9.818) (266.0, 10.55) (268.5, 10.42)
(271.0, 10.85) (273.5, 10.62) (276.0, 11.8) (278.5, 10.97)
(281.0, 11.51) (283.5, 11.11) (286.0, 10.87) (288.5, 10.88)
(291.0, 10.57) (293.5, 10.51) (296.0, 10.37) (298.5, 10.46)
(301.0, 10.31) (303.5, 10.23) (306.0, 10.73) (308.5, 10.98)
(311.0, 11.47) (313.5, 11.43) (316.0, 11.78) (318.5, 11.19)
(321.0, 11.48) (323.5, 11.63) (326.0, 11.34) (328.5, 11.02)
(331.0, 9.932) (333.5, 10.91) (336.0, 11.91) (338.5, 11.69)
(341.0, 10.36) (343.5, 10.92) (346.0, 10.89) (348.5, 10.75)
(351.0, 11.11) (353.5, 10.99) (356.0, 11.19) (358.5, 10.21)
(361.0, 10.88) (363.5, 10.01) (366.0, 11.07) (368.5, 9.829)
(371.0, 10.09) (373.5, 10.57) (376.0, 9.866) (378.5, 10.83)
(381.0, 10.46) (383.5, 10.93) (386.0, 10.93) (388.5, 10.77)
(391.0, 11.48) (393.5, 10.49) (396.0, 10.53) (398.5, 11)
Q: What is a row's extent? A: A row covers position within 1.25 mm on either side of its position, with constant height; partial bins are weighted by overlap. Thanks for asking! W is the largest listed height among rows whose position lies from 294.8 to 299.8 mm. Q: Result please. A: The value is 10.46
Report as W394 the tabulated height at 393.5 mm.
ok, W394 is 10.49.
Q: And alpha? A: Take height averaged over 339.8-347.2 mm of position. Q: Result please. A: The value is 10.7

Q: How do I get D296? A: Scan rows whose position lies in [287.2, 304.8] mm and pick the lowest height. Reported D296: 10.23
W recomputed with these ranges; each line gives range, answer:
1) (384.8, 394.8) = 11.48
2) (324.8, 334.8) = 11.34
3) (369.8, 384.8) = 10.93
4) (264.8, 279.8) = 11.8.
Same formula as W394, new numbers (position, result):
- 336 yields 11.91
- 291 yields 10.57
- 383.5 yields 10.93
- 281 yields 11.51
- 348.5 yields 10.75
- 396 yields 10.53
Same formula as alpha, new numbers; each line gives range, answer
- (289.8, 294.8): 10.5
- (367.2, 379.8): 10.2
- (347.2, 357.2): 11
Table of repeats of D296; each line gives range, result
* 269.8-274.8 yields 10.62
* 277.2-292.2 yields 10.57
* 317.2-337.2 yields 9.932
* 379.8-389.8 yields 10.46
